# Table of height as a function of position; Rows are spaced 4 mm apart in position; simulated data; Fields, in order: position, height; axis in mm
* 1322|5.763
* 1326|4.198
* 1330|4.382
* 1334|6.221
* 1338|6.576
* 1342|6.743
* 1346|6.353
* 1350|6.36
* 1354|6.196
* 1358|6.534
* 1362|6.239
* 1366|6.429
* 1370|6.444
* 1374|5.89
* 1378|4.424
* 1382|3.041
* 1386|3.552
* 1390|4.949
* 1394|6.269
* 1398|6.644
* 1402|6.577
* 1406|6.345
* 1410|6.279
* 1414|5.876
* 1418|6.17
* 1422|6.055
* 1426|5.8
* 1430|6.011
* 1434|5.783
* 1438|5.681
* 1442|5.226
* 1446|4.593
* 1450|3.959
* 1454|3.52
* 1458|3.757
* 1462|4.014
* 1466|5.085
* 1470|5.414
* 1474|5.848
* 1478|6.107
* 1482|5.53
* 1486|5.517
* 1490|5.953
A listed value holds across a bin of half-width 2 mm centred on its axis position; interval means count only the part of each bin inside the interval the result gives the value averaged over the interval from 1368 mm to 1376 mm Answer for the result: 6.17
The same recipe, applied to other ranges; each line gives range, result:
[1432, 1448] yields 5.32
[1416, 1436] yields 5.96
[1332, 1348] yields 6.47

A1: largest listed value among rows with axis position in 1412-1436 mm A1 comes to 6.17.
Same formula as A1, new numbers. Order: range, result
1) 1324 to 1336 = 6.221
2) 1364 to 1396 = 6.444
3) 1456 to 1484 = 6.107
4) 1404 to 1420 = 6.345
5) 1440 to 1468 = 5.226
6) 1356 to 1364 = 6.534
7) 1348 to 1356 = 6.36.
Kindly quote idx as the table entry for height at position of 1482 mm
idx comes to 5.53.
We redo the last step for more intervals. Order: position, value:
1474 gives 5.848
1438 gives 5.681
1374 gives 5.89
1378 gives 4.424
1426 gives 5.8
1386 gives 3.552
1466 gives 5.085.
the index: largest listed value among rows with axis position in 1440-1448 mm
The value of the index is 5.226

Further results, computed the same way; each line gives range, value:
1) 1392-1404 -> 6.644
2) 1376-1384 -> 4.424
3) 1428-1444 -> 6.011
